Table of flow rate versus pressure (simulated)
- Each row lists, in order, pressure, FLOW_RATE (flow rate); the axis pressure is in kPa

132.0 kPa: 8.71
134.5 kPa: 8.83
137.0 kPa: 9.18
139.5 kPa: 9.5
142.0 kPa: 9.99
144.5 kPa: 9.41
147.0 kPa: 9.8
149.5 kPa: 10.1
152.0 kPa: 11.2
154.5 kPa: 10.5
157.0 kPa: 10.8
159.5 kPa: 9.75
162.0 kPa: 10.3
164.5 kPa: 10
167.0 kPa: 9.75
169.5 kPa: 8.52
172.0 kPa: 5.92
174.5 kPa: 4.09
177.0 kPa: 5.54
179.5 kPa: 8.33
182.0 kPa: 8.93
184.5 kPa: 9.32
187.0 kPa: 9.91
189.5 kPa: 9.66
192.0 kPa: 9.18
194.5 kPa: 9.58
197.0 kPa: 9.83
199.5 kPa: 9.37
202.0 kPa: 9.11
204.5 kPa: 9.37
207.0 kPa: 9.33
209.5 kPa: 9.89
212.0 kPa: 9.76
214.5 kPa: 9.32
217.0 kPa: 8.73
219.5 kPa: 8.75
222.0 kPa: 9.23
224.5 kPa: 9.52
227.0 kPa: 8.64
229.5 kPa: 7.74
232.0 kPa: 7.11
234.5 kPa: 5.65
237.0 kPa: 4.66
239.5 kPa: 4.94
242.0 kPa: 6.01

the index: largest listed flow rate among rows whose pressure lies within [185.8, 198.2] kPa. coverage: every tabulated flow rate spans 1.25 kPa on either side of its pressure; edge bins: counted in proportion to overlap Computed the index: 9.91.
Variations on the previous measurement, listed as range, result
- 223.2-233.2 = 9.52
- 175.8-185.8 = 9.32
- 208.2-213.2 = 9.89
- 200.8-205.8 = 9.37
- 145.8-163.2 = 11.2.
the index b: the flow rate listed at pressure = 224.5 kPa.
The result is 9.52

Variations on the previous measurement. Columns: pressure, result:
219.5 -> 8.75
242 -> 6.01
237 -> 4.66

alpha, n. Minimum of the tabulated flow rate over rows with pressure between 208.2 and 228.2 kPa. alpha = 8.64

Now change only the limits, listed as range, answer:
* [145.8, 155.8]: 9.8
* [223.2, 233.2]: 7.11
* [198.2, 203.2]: 9.11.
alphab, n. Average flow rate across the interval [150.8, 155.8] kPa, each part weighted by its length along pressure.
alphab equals 10.8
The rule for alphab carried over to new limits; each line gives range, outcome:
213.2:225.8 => 9.11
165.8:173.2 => 8.07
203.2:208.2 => 9.35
